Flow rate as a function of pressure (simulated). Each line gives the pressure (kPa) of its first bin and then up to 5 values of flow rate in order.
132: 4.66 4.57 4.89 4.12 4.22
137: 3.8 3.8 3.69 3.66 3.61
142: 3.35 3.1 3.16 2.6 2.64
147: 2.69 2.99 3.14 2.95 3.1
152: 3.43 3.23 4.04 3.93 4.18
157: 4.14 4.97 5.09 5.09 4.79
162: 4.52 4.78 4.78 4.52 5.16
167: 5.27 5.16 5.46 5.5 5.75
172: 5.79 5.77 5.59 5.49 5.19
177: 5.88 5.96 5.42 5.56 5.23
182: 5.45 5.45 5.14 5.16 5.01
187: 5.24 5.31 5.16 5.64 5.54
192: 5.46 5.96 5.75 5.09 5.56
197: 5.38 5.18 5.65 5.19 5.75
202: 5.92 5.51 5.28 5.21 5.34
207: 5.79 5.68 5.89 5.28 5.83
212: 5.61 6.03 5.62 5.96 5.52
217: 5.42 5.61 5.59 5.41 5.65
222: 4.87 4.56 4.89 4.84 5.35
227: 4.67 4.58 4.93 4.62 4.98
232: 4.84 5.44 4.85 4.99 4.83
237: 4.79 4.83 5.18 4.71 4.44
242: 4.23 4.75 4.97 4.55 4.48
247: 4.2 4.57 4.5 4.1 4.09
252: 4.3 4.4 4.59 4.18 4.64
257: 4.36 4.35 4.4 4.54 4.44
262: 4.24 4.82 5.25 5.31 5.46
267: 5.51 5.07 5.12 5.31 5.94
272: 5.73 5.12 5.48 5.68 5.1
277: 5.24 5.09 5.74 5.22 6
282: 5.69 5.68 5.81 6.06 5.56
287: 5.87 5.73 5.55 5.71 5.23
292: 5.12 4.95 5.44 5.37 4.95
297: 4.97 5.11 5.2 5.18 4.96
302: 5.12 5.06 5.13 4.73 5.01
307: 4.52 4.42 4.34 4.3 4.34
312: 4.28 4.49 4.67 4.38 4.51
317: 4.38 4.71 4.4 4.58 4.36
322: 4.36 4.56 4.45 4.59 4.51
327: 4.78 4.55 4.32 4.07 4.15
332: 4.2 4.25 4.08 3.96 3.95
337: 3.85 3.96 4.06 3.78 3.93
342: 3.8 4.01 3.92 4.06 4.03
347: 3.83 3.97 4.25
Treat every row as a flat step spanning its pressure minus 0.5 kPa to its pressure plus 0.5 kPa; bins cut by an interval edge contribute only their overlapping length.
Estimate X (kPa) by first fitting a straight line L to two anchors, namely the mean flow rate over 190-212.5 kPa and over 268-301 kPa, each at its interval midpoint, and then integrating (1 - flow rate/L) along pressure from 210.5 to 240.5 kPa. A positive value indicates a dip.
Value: 1.9 kPa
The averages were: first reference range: 5.54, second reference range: 5.42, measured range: 5.17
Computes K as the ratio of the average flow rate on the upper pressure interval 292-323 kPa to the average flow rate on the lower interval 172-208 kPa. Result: 0.87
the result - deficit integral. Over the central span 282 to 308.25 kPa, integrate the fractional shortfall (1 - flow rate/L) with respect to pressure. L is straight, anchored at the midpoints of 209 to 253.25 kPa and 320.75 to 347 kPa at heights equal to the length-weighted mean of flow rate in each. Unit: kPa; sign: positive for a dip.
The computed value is -4.7 kPa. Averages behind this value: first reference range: 4.97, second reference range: 4.17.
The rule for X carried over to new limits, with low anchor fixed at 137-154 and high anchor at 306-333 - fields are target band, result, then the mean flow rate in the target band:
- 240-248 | -1.25 kPa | 4.53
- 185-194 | -4.77 kPa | 5.42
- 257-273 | -3.73 kPa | 5.01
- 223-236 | -3.68 kPa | 4.9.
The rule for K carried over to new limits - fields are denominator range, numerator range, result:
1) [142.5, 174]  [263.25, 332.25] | 1.17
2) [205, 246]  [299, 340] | 0.87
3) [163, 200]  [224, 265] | 0.86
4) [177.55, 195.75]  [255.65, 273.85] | 0.92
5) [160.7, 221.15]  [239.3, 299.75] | 0.93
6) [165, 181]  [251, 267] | 0.84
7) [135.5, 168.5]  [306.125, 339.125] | 1.11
